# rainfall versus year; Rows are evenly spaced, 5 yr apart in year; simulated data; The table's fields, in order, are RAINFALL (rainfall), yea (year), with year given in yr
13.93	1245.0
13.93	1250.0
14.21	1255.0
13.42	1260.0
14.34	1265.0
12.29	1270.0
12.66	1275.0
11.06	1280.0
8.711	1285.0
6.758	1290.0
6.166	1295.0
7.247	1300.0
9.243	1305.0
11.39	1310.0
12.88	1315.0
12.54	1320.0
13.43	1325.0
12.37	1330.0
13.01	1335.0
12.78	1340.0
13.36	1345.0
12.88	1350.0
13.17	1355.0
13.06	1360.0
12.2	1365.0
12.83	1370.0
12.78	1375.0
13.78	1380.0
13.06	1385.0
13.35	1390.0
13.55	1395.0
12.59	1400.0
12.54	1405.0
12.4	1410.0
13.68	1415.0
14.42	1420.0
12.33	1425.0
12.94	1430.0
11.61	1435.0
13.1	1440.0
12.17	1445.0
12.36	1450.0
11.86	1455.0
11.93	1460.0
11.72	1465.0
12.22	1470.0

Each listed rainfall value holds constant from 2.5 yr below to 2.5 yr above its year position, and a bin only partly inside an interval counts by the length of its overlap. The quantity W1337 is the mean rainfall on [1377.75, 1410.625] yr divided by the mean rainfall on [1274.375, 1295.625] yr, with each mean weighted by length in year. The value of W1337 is 1.45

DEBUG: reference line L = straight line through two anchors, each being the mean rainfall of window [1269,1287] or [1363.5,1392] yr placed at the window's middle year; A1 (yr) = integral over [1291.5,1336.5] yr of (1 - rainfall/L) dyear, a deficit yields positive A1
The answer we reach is 4.2 yr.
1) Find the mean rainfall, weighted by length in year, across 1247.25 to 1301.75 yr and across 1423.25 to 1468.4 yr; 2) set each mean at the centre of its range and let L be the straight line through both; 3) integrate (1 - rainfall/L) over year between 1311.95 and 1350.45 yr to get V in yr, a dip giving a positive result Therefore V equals -4.9 yr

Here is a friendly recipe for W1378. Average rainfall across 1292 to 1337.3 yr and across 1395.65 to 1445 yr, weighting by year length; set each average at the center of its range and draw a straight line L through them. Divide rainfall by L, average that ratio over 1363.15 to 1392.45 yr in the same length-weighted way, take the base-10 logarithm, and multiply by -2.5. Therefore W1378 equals -0.08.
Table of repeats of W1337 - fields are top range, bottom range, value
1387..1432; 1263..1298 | 1.29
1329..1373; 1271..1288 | 1.19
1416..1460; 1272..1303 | 1.43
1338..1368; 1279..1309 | 1.57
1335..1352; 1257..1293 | 1.15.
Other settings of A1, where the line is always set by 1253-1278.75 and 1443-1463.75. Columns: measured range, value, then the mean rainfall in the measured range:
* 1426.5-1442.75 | -0.5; 12.5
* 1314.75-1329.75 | 0.0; 12.9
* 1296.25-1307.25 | 4.3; 7.99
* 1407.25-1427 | -1.5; 13.2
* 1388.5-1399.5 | -0.8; 13.3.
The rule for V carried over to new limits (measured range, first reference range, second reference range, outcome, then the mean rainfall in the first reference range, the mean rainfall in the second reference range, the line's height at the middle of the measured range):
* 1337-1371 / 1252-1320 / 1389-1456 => -3.1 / 10.9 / 12.8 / 11.8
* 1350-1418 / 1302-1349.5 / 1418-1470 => -3.6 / 12.3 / 12.4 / 12.4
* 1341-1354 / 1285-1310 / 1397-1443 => -4.2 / 7.89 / 12.8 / 9.91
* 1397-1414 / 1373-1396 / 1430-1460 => 0.4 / 13.3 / 12.3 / 12.9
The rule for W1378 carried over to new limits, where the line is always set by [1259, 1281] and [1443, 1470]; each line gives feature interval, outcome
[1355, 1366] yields -0.032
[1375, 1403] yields -0.076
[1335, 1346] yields -0.042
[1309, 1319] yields 0.028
